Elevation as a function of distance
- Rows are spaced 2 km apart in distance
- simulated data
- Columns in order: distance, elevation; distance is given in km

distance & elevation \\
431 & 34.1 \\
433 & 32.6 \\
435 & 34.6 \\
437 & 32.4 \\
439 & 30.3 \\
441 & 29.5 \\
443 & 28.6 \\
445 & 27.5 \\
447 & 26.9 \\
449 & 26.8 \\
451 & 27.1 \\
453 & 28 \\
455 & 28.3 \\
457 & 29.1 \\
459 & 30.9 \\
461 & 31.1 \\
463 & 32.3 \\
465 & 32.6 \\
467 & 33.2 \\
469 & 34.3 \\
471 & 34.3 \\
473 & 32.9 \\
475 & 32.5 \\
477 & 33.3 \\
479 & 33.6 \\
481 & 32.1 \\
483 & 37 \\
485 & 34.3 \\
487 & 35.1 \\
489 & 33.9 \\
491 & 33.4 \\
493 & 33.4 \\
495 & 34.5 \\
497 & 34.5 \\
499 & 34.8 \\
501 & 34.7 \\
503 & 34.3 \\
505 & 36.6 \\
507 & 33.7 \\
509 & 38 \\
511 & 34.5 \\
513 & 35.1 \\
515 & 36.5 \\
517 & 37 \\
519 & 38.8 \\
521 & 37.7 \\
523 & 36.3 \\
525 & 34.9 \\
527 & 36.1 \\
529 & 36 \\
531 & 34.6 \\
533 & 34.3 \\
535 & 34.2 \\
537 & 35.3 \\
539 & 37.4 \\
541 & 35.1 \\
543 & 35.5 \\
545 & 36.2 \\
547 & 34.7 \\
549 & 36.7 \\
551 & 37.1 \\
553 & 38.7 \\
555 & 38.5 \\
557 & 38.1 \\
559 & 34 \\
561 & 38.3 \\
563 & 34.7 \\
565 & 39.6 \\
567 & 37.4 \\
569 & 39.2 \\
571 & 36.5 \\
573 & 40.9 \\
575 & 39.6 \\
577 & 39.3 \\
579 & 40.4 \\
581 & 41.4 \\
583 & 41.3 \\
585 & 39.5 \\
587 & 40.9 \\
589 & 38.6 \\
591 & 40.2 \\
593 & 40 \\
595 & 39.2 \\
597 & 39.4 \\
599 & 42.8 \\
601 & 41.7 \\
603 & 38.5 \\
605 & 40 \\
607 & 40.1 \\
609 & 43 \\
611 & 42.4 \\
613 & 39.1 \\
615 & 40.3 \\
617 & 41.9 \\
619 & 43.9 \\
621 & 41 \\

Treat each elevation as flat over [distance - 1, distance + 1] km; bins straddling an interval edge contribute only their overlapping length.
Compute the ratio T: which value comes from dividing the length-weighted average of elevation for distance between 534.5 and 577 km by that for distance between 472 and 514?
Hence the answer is 1.08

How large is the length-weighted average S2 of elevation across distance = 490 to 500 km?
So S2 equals 34.1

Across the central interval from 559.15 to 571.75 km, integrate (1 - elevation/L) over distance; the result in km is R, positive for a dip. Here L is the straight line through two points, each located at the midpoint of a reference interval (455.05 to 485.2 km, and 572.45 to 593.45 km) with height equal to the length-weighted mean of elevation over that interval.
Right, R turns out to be 0.5 km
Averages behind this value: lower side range 32.7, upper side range 40.2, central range 37.4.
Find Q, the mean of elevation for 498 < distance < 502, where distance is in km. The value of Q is 34.8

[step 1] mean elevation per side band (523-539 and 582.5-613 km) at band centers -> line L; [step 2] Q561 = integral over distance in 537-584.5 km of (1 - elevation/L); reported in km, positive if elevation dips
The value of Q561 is -0.3 km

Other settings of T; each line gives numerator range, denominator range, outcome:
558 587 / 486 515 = 1.11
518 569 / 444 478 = 1.19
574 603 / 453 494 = 1.23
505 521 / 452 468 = 1.18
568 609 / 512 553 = 1.11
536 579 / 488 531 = 1.05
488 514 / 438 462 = 1.21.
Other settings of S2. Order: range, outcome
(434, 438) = 33.5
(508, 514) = 35.9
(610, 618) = 40.9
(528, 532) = 35.3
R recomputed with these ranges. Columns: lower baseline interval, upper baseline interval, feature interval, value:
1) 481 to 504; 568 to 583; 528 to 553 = 1.2 km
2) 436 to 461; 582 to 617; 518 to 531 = -0.7 km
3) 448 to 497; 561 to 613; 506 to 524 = -0.7 km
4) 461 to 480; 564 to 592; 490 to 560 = 1.2 km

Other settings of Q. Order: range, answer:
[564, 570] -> 38.7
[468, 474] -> 33.8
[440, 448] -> 28.1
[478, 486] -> 34.2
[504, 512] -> 35.7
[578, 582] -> 40.9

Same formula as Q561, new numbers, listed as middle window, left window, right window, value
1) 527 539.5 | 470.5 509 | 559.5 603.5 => 0.49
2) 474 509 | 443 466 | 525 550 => -2.60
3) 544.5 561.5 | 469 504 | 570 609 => 0.47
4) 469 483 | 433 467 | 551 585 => -0.72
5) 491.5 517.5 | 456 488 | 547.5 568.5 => -0.36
